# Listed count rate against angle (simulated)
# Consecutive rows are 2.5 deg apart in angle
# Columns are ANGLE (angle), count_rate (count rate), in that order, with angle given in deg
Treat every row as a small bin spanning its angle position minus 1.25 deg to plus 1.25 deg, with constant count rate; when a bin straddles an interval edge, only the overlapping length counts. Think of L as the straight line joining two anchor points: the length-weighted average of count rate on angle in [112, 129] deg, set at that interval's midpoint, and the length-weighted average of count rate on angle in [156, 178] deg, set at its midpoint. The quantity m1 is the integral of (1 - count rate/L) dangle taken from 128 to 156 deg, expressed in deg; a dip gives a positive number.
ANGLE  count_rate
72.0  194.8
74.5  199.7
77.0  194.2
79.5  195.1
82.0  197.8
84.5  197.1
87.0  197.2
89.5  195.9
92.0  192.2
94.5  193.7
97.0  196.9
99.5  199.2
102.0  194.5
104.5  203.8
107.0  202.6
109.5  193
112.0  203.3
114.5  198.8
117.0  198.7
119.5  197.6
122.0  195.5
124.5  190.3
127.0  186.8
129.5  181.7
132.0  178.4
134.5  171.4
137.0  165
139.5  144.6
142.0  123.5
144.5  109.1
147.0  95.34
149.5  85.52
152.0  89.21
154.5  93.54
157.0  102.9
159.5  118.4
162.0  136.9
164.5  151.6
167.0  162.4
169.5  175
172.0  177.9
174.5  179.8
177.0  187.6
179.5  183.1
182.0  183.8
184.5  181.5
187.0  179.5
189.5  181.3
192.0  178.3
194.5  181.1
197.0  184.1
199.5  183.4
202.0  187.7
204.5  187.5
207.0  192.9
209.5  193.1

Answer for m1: 7.4 deg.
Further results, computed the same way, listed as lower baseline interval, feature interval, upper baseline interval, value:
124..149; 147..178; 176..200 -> 5.9 deg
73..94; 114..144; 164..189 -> 1.9 deg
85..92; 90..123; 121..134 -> -1.1 deg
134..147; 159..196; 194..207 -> -1.0 deg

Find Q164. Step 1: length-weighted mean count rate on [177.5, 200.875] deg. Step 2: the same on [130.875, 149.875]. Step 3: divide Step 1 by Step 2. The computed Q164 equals 1.3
